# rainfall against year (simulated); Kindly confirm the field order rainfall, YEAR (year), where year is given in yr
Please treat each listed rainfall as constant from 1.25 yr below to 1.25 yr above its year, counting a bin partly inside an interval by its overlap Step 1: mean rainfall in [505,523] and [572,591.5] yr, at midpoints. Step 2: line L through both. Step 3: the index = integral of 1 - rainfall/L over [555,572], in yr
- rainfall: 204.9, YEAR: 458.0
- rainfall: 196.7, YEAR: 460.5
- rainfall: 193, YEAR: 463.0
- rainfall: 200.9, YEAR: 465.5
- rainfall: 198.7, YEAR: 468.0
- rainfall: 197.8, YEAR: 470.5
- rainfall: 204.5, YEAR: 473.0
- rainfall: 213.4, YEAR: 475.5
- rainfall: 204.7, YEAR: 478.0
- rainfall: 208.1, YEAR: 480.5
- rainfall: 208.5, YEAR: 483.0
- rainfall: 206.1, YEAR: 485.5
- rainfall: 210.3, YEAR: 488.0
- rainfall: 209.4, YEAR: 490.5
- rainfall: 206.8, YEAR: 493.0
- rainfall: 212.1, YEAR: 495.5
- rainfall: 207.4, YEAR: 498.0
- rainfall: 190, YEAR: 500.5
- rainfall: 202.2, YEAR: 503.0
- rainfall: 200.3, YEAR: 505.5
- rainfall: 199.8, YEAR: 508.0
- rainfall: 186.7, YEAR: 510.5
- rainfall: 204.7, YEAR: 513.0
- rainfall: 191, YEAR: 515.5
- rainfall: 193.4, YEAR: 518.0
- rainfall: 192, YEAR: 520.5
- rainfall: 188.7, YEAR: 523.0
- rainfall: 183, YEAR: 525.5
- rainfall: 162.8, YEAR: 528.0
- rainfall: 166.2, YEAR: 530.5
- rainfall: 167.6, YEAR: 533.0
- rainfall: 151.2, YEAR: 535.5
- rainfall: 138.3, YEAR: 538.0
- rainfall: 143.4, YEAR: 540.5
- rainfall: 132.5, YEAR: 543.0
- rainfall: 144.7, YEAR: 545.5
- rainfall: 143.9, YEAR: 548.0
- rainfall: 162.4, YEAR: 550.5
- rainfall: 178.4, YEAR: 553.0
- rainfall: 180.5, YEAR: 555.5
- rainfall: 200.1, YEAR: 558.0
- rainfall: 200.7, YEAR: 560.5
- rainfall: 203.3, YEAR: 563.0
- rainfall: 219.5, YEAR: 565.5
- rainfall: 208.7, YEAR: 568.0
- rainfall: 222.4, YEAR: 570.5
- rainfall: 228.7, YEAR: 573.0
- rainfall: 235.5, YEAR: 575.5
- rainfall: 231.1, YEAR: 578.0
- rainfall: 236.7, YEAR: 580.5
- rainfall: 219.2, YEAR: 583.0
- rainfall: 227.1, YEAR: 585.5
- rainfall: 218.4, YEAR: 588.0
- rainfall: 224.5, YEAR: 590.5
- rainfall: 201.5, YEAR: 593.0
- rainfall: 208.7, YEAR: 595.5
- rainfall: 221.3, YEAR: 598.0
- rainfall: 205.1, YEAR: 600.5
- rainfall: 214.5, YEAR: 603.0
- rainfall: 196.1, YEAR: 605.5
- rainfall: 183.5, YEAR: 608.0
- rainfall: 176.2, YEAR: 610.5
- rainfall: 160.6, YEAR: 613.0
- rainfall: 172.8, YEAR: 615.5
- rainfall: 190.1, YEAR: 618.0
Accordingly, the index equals 1.0 yr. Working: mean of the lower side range 195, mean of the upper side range 228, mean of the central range 206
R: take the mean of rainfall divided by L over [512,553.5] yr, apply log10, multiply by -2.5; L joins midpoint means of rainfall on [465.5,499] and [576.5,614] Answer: 0.24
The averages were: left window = 207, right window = 209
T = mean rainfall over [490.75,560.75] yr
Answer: 180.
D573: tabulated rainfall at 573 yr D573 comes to 228.7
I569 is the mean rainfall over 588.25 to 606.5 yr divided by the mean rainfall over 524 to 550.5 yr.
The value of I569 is 1.37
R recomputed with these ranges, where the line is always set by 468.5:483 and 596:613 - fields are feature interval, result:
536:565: 0.20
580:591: -0.13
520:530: 0.13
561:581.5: -0.12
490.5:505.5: 0.00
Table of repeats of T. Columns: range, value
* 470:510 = 205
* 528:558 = 158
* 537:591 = 195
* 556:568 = 205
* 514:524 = 192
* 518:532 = 180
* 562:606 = 218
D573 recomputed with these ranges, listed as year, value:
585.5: 227.1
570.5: 222.4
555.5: 180.5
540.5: 143.4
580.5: 236.7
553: 178.4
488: 210.3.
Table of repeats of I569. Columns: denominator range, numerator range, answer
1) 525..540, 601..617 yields 1.16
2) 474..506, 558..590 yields 1.07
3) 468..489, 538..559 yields 0.77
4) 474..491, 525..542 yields 0.76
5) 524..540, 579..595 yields 1.37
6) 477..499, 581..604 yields 1.04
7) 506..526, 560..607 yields 1.12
